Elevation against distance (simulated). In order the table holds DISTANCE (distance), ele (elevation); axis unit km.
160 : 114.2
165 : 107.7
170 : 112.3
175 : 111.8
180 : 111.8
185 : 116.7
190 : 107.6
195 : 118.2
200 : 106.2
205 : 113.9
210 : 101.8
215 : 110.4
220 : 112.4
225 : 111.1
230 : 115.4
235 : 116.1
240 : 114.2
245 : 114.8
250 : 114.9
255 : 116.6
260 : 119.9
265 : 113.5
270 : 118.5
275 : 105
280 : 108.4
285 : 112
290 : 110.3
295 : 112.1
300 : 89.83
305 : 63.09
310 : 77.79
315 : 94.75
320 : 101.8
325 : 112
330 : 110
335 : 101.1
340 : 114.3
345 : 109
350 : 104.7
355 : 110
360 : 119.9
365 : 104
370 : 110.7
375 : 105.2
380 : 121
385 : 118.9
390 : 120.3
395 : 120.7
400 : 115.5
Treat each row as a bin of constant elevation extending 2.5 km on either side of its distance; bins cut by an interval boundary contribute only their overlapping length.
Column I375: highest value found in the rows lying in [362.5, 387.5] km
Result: 121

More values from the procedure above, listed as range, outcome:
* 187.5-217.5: 118.2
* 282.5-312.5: 112.1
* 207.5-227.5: 112.4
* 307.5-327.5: 112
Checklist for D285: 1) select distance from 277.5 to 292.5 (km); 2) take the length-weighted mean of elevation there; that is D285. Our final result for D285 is 110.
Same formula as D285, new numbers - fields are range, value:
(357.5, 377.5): 110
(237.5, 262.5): 116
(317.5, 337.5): 106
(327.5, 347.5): 109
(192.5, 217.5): 110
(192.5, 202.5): 112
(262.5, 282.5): 111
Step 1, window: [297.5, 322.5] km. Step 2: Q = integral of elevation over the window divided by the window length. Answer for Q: 85.5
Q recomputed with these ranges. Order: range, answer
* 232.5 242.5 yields 115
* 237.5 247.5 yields 114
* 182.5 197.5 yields 114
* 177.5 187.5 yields 114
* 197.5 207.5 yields 110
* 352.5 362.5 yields 115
